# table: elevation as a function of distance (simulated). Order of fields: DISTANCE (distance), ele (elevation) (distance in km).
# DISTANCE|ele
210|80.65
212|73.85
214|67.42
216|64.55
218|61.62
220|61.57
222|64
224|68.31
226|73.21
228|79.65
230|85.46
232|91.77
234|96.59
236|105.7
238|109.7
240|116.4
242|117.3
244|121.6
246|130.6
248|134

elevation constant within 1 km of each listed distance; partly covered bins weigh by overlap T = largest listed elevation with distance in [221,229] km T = 79.65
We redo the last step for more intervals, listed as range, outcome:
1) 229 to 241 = 116.4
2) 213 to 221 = 67.42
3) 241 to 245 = 121.6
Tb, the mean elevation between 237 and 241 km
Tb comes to 113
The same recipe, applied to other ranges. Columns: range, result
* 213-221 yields 63.8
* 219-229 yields 69.3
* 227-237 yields 91.8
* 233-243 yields 109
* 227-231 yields 82.6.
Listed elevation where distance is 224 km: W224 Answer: 68.31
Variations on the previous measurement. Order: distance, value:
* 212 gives 73.85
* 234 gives 96.59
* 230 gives 85.46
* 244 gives 121.6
